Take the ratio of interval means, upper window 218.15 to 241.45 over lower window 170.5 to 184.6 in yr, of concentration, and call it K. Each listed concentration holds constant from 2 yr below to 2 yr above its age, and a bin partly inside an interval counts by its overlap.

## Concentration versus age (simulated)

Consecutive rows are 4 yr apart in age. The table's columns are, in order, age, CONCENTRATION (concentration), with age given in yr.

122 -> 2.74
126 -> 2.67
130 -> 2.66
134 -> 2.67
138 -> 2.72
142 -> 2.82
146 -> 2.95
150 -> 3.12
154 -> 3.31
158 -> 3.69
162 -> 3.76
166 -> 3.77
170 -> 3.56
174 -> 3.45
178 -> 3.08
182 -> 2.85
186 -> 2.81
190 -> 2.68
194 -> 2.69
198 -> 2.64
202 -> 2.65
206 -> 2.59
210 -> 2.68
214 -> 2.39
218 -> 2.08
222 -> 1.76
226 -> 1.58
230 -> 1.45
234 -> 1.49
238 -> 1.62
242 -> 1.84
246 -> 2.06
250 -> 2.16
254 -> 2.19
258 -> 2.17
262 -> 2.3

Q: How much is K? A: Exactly 0.52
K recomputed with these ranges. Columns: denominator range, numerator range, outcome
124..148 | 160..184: 1.24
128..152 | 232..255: 0.67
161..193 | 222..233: 0.48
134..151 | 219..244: 0.57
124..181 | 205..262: 0.64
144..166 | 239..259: 0.60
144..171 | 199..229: 0.65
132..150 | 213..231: 0.65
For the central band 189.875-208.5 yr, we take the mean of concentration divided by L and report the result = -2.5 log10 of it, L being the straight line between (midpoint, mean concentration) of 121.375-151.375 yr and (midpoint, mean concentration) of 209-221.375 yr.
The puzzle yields -0.11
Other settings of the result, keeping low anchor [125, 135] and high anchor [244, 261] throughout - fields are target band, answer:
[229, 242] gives 0.37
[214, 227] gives 0.19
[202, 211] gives -0.13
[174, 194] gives -0.19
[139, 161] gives -0.23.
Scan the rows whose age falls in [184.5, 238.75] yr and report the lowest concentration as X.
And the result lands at 1.45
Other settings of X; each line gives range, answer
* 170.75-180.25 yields 3.08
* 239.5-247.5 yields 1.84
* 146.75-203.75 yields 2.64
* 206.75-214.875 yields 2.39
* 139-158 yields 2.82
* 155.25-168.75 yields 3.69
